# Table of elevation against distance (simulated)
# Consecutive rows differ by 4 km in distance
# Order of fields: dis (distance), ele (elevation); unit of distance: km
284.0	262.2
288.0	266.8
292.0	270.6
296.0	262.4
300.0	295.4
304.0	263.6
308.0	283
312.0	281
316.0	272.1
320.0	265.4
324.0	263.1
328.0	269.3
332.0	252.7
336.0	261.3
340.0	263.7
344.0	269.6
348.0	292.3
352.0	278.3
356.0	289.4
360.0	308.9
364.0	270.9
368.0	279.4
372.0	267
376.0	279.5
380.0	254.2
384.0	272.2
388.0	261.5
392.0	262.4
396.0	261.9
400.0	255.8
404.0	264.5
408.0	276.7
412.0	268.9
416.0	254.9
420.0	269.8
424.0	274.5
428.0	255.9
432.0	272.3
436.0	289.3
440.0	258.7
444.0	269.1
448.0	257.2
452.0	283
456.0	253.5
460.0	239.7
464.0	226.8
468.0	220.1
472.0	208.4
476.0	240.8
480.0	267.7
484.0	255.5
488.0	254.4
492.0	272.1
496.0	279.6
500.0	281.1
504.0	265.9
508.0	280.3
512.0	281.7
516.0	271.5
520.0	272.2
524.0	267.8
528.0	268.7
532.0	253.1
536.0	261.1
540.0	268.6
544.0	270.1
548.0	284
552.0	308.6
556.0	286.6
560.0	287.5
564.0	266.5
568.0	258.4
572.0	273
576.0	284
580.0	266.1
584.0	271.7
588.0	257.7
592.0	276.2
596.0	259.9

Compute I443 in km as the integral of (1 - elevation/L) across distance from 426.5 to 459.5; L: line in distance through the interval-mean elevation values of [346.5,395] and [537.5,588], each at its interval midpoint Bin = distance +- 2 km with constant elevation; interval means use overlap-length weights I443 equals 1.16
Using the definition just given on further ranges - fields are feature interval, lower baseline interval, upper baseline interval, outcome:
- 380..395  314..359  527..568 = 0.48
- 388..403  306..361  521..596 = 0.73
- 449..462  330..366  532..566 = 0.86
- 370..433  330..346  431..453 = 0.42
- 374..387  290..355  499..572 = 0.20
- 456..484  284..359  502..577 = 3.76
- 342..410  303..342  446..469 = -3.50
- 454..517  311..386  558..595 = 3.67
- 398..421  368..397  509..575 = 0.25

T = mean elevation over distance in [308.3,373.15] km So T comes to 274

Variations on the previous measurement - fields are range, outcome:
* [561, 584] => 271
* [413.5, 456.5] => 268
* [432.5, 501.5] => 256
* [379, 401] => 262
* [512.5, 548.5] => 268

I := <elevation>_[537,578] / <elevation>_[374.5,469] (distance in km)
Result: 1.06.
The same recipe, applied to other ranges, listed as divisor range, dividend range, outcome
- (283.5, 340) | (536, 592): 1.02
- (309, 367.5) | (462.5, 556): 0.96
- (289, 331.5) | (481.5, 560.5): 1.01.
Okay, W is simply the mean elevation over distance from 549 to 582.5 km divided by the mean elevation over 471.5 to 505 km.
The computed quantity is 1.1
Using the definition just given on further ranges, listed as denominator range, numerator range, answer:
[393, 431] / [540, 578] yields 1.05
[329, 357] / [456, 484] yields 0.87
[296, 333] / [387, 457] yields 0.98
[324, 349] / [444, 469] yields 0.94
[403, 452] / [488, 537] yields 1.01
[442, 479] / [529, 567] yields 1.13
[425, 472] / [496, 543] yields 1.06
